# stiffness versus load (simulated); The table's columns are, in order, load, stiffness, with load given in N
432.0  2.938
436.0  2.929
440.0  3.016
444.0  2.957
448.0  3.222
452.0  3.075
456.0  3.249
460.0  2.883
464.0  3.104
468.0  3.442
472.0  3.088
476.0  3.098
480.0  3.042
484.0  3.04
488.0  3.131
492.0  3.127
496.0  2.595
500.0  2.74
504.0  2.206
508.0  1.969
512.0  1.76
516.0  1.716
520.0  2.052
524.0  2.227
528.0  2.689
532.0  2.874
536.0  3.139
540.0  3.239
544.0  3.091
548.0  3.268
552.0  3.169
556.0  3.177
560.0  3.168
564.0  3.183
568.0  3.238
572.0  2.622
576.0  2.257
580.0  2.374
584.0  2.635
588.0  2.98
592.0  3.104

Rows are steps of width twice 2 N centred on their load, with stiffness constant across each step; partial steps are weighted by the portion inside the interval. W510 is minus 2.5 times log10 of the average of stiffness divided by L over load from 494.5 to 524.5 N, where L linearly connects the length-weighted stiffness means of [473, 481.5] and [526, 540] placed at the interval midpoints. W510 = 0.36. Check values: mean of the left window 3.07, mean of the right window 2.95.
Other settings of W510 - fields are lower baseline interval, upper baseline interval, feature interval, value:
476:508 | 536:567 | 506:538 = 0.29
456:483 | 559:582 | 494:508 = 0.23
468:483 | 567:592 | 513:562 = 0.02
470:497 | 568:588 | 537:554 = -0.16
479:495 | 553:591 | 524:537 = 0.07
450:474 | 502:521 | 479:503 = -0.19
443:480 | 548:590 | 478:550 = 0.13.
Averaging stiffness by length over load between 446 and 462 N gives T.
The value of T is 3.11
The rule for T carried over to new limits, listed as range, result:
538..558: 3.19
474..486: 3.06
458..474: 3.13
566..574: 2.93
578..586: 2.5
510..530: 2.09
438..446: 2.99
